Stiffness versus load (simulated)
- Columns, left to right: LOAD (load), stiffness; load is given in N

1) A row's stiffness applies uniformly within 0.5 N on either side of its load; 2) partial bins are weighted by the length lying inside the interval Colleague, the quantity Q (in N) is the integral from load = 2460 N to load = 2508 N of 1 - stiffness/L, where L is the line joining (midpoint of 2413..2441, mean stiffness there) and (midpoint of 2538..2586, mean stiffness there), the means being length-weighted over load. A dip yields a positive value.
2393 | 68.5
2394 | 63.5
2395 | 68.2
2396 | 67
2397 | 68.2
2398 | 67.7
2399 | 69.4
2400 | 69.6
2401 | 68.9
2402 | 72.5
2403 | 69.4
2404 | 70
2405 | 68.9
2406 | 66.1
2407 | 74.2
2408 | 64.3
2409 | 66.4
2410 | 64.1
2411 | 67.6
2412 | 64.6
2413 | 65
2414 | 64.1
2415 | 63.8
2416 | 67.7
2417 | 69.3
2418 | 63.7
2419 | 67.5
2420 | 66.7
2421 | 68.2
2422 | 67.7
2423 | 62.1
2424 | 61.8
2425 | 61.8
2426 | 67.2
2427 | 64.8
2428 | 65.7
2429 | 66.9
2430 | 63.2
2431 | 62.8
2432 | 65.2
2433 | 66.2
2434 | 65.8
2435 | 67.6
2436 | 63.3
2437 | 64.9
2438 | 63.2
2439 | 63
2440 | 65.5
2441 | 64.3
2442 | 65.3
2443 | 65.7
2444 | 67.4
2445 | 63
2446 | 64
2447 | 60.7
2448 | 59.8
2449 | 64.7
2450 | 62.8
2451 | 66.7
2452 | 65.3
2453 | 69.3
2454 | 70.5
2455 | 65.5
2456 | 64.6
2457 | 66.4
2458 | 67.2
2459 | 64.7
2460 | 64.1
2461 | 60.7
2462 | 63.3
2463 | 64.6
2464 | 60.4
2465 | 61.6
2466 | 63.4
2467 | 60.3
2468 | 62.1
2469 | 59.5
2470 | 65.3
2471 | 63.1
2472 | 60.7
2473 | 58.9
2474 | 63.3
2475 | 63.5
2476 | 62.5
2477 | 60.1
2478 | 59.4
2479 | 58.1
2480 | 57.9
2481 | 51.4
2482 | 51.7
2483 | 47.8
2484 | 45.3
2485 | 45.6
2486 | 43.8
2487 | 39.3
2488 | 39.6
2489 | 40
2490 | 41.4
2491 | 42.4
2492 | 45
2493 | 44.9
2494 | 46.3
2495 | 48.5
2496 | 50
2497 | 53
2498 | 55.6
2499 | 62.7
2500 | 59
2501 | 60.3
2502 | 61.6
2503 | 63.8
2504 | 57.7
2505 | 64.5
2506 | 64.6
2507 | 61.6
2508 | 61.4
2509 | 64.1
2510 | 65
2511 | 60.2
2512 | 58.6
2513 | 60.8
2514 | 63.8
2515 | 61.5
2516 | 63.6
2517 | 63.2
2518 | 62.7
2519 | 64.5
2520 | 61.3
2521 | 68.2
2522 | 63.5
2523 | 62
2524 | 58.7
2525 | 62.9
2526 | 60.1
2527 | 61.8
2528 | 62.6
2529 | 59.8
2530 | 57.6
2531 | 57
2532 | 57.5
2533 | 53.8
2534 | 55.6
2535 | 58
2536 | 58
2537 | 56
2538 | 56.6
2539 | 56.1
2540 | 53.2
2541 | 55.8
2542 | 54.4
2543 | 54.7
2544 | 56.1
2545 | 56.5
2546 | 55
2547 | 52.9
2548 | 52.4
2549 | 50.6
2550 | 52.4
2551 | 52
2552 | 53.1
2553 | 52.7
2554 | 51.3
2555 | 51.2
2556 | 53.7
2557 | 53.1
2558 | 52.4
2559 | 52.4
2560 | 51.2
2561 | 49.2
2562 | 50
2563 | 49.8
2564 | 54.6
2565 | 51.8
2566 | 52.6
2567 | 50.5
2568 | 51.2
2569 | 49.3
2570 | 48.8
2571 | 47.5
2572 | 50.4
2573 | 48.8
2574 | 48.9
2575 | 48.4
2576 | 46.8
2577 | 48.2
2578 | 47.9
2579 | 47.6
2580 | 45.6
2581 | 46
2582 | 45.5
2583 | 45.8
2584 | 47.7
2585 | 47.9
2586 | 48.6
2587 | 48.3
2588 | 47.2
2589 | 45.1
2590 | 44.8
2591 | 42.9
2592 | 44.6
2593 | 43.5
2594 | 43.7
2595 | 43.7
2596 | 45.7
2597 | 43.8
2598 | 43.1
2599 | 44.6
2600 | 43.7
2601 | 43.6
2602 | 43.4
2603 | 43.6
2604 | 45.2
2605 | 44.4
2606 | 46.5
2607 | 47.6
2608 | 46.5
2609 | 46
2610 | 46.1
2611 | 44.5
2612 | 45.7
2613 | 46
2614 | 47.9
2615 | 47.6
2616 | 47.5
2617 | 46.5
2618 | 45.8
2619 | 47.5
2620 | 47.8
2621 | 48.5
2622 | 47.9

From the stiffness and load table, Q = 2.74 N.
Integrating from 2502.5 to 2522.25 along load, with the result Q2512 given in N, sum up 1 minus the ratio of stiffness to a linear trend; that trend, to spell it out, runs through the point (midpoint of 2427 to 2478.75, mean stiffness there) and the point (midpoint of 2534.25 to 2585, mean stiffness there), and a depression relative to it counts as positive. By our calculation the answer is -2.0 N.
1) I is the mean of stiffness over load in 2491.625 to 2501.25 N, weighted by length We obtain 52.4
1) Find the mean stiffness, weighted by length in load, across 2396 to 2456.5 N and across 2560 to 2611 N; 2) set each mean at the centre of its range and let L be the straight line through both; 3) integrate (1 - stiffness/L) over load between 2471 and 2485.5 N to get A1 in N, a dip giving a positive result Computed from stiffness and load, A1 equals 0.82 N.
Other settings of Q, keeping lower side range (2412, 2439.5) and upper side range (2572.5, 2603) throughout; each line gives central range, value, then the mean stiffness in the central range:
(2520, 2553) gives -3.21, 57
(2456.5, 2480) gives -0.84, 62.2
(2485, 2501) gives 2.60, 47.8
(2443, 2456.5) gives -0.59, 65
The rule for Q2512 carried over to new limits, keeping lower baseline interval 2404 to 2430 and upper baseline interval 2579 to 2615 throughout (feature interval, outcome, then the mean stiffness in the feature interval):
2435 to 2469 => -1.2 N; 64.2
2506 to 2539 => -4.1 N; 60.7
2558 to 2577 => -0.5 N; 50.1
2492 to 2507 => 0.0 N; 56.4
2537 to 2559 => -1.1 N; 53.7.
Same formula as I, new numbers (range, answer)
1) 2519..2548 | 58.1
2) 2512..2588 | 54.1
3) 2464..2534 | 57.4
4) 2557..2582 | 49.6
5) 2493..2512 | 58.5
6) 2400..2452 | 65.6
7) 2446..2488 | 59.9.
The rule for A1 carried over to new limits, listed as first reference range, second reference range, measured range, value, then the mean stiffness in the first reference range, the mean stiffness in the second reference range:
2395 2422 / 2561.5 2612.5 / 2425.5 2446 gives -0.2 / 67.5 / 46.8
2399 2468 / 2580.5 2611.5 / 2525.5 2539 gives -1.2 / 65.4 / 45.3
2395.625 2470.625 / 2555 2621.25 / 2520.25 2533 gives -1.4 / 65.4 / 47.4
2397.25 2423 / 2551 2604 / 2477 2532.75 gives -0.3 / 67.4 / 48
